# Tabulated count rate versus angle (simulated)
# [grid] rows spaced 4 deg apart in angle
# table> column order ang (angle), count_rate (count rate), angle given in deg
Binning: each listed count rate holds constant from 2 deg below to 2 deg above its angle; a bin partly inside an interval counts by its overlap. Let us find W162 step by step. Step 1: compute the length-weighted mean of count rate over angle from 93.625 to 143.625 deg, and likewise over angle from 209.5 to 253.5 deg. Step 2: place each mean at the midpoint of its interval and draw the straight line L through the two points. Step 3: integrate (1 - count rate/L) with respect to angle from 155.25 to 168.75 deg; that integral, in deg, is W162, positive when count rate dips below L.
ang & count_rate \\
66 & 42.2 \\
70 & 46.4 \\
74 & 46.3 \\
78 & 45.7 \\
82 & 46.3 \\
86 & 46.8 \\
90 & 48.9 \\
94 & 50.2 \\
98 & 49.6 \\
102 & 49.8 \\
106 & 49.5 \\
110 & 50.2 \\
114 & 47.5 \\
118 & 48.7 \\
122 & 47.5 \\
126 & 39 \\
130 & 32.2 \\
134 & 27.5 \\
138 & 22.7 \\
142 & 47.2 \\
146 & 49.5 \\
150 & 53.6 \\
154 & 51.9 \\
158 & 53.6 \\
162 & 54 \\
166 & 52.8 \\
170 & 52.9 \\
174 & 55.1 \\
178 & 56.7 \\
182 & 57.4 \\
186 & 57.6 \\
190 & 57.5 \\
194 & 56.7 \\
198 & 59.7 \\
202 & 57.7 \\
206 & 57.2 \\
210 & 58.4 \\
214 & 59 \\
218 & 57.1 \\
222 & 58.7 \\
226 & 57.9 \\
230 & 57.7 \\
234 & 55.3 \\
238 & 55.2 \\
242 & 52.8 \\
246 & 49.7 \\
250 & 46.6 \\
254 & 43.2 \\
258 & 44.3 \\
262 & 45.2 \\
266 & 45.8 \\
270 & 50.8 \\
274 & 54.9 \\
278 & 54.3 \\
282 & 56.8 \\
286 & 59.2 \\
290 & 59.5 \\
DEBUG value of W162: -1.7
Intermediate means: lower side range 42.9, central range 53.3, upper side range 54.8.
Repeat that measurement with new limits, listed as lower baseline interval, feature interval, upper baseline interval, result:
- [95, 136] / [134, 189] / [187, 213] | 1.6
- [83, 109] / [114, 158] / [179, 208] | 8.3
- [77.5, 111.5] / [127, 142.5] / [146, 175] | 6.0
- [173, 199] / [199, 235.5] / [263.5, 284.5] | -1.4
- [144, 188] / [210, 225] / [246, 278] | -2.2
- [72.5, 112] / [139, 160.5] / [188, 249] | 0.9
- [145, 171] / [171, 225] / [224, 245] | -3.3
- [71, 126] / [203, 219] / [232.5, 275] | -3.0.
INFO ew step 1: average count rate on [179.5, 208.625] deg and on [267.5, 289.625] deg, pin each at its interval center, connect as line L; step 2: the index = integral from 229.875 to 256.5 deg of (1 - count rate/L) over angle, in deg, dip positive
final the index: 2.5 deg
